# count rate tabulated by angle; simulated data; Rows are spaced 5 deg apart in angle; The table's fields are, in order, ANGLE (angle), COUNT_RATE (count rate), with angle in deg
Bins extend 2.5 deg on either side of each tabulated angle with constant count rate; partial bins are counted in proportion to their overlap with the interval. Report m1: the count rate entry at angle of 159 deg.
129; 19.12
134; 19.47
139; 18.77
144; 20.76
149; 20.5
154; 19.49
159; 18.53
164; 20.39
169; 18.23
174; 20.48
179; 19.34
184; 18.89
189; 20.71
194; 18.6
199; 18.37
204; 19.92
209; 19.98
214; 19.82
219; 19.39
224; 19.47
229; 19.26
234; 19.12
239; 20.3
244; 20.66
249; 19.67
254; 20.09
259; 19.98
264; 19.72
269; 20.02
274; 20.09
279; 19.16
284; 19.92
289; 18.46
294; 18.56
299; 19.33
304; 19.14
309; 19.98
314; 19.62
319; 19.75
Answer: 18.53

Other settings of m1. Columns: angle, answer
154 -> 19.49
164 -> 20.39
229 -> 19.26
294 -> 18.56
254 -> 20.09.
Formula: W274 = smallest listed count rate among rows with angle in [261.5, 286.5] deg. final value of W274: 19.16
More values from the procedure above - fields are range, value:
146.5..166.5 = 18.53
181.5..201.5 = 18.37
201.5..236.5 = 19.12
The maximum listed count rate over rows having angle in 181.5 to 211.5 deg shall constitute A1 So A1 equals 20.71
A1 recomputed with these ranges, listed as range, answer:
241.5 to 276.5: 20.66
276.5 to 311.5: 19.98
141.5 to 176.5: 20.76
